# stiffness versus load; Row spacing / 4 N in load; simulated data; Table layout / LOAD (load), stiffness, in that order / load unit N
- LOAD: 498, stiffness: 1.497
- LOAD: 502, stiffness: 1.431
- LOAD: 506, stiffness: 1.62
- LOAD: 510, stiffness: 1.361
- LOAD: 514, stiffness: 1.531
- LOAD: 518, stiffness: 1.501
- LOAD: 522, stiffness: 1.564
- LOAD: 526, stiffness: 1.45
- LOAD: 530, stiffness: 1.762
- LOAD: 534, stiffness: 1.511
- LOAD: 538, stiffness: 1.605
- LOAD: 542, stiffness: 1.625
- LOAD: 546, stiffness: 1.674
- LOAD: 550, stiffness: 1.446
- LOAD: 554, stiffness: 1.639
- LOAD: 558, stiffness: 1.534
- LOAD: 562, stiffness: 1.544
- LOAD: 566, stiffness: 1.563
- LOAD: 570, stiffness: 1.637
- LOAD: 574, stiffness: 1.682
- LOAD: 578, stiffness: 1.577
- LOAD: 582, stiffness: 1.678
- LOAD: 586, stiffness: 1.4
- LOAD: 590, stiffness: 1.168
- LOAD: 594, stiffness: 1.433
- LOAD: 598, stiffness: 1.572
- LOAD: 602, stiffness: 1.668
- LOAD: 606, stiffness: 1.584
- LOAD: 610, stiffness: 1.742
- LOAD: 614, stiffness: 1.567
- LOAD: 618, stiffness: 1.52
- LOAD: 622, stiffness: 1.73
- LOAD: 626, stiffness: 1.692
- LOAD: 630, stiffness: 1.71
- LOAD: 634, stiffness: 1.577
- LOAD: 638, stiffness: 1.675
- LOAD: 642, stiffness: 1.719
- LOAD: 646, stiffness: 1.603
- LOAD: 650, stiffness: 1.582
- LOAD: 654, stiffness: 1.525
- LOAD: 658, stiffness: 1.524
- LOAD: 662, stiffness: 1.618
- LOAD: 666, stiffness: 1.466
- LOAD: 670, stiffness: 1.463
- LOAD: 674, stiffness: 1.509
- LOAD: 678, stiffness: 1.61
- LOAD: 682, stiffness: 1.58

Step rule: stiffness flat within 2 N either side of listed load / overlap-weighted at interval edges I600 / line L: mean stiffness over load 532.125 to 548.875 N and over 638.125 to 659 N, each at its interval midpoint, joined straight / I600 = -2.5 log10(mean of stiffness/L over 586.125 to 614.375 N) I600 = 0.05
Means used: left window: 1.6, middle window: 1.52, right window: 1.6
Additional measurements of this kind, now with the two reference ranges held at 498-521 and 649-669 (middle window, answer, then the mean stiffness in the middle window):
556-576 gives -0.06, 1.59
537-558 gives -0.06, 1.59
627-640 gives -0.09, 1.66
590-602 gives 0.03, 1.47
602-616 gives -0.08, 1.64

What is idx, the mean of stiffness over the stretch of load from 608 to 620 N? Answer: 1.61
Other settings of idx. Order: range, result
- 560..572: 1.58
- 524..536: 1.57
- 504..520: 1.5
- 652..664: 1.56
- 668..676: 1.49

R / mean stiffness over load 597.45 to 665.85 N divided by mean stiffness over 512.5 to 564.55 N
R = 1.03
